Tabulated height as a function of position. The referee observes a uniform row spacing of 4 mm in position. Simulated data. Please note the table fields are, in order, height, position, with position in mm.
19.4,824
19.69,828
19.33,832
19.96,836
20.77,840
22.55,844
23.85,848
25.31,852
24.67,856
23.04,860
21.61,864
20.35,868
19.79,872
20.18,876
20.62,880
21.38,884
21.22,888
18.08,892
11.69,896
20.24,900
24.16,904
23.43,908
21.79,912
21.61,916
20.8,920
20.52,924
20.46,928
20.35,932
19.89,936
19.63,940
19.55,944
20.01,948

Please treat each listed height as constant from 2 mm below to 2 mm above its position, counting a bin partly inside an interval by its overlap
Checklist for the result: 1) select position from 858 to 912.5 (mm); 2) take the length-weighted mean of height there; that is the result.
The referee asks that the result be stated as 20.5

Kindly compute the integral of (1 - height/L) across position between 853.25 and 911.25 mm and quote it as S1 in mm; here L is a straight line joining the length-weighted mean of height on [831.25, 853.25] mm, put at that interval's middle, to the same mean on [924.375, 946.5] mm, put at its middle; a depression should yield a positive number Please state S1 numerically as 0.9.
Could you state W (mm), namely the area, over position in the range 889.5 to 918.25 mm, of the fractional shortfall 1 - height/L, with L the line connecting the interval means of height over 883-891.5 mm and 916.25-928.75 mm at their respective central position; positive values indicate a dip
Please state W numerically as 0.79 mm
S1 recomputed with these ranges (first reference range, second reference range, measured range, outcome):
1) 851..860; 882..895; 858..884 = 1.40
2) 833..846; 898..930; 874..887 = 0.34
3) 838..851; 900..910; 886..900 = 3.37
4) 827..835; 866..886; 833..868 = -4.46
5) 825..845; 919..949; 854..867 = -1.69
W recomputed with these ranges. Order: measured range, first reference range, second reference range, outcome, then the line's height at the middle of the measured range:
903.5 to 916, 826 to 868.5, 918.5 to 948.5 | -1.27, 20.7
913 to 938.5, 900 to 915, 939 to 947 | 0.56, 21.1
